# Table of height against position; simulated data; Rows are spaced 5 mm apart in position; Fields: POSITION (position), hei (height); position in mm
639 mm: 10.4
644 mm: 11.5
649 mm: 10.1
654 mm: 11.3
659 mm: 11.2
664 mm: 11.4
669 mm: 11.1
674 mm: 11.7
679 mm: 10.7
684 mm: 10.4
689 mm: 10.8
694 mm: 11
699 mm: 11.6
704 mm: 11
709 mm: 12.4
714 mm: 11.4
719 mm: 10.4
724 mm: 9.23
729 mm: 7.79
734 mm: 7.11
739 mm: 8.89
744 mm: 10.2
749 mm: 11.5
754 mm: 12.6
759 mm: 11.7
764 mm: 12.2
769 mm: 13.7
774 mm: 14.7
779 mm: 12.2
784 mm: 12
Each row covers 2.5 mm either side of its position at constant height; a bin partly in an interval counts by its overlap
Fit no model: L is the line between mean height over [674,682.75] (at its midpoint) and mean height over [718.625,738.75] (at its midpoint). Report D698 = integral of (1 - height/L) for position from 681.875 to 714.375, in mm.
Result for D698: -4.2 mm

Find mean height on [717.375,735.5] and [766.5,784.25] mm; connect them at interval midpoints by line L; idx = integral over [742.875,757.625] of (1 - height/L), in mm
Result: -0.9 mm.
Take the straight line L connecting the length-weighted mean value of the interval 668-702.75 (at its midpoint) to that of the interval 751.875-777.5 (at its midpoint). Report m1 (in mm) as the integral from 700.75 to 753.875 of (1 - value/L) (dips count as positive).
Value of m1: 8.37 mm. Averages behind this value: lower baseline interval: 11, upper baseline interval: 13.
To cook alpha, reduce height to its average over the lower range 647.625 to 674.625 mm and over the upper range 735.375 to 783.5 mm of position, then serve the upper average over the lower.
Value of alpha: 1.06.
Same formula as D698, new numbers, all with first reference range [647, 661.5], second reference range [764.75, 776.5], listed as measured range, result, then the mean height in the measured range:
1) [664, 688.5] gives 0.96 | 11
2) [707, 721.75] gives 1.31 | 11.3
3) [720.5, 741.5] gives 7.36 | 8.36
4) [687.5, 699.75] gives 0.84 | 11.1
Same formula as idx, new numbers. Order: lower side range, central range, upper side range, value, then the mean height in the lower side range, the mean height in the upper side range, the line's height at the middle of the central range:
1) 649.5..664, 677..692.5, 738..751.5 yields 0.3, 11.1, 10.3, 10.9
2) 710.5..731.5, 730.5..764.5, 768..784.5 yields 3.3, 9.83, 13.2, 11.5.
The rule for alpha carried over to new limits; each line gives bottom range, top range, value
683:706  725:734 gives 0.71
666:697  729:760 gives 0.92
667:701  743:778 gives 1.13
